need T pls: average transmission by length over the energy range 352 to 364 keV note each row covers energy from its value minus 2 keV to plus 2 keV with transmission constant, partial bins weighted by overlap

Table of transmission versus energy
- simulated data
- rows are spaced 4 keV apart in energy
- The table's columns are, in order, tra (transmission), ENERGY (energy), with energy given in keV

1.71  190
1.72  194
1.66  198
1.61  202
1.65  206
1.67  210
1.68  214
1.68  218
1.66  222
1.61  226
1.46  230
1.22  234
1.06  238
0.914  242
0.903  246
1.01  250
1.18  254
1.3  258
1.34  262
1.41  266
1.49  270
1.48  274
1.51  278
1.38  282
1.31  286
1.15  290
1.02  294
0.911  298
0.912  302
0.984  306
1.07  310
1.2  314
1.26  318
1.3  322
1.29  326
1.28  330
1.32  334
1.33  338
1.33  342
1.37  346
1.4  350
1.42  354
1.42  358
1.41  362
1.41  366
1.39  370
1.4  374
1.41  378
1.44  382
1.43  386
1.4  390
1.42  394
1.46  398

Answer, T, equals 1.42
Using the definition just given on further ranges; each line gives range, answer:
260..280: 1.45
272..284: 1.46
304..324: 1.16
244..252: 0.957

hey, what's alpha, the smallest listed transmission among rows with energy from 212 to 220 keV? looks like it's 1.68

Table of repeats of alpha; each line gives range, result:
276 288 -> 1.31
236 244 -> 0.914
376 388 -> 1.41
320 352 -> 1.28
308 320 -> 1.07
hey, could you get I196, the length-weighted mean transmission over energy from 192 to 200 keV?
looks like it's 1.69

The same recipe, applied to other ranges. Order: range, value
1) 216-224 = 1.67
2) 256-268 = 1.35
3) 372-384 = 1.42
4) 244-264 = 1.15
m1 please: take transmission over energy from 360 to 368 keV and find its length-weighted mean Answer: 1.41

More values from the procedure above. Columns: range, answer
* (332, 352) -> 1.35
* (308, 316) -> 1.14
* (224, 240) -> 1.34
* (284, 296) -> 1.16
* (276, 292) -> 1.34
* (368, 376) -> 1.4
